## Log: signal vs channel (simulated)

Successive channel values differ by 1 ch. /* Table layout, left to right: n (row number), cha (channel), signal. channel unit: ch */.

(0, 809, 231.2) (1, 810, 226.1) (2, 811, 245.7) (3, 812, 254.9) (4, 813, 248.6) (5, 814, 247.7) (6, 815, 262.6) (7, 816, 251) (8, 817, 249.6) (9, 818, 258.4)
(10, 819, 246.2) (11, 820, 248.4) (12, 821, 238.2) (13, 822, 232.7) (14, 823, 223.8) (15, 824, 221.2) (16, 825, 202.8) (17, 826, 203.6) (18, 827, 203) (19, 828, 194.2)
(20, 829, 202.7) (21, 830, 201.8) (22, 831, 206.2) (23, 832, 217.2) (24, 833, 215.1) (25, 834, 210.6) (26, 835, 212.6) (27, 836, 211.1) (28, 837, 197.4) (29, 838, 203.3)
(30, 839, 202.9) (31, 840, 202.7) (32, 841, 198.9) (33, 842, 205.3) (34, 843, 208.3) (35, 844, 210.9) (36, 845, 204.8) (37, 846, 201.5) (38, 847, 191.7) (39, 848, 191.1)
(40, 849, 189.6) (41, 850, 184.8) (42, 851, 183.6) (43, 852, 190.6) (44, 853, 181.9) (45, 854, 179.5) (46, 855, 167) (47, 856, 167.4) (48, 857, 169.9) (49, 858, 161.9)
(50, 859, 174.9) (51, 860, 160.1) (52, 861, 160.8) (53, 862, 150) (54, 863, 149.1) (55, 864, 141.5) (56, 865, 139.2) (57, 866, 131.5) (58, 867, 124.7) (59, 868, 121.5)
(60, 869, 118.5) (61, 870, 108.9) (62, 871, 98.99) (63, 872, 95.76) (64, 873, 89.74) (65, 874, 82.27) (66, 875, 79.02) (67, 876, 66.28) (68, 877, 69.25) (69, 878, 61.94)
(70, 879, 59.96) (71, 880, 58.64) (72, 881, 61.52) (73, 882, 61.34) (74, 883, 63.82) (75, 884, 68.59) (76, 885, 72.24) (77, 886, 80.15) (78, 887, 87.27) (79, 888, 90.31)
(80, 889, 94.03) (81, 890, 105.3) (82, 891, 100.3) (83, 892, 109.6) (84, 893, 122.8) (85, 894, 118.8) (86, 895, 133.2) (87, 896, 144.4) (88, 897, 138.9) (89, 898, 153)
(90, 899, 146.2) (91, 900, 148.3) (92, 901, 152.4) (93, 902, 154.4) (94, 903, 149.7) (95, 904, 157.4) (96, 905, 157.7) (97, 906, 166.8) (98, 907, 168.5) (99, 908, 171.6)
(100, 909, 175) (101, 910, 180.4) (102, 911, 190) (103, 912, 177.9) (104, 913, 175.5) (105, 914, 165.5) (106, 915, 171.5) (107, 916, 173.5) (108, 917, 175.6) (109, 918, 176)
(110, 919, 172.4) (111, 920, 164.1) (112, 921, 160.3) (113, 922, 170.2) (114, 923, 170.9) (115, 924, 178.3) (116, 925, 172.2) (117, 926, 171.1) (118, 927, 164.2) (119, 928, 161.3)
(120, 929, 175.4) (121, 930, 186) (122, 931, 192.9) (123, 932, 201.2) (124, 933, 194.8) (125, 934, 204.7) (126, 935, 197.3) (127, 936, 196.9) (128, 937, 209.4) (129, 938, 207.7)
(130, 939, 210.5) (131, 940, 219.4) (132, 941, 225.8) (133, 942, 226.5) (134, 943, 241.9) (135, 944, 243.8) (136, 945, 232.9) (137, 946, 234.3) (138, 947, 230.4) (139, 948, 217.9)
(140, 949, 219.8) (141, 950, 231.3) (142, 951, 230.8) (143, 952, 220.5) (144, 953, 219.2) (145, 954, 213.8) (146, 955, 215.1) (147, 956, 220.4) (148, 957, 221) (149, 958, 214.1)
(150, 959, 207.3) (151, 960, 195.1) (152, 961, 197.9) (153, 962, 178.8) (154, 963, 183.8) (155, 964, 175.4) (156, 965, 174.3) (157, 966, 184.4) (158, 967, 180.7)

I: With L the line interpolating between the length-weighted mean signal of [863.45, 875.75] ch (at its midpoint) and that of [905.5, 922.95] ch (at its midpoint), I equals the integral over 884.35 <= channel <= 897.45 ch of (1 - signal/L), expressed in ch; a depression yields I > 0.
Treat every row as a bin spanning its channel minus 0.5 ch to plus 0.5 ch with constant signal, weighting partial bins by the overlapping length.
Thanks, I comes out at 3.2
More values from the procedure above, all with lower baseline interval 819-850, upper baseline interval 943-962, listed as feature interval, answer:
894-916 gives 5.64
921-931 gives 2.06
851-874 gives 7.30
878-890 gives 7.87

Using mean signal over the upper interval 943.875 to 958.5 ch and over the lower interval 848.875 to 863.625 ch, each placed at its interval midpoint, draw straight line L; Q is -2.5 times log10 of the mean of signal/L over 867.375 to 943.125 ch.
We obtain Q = 0.359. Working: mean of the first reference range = 171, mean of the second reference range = 224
